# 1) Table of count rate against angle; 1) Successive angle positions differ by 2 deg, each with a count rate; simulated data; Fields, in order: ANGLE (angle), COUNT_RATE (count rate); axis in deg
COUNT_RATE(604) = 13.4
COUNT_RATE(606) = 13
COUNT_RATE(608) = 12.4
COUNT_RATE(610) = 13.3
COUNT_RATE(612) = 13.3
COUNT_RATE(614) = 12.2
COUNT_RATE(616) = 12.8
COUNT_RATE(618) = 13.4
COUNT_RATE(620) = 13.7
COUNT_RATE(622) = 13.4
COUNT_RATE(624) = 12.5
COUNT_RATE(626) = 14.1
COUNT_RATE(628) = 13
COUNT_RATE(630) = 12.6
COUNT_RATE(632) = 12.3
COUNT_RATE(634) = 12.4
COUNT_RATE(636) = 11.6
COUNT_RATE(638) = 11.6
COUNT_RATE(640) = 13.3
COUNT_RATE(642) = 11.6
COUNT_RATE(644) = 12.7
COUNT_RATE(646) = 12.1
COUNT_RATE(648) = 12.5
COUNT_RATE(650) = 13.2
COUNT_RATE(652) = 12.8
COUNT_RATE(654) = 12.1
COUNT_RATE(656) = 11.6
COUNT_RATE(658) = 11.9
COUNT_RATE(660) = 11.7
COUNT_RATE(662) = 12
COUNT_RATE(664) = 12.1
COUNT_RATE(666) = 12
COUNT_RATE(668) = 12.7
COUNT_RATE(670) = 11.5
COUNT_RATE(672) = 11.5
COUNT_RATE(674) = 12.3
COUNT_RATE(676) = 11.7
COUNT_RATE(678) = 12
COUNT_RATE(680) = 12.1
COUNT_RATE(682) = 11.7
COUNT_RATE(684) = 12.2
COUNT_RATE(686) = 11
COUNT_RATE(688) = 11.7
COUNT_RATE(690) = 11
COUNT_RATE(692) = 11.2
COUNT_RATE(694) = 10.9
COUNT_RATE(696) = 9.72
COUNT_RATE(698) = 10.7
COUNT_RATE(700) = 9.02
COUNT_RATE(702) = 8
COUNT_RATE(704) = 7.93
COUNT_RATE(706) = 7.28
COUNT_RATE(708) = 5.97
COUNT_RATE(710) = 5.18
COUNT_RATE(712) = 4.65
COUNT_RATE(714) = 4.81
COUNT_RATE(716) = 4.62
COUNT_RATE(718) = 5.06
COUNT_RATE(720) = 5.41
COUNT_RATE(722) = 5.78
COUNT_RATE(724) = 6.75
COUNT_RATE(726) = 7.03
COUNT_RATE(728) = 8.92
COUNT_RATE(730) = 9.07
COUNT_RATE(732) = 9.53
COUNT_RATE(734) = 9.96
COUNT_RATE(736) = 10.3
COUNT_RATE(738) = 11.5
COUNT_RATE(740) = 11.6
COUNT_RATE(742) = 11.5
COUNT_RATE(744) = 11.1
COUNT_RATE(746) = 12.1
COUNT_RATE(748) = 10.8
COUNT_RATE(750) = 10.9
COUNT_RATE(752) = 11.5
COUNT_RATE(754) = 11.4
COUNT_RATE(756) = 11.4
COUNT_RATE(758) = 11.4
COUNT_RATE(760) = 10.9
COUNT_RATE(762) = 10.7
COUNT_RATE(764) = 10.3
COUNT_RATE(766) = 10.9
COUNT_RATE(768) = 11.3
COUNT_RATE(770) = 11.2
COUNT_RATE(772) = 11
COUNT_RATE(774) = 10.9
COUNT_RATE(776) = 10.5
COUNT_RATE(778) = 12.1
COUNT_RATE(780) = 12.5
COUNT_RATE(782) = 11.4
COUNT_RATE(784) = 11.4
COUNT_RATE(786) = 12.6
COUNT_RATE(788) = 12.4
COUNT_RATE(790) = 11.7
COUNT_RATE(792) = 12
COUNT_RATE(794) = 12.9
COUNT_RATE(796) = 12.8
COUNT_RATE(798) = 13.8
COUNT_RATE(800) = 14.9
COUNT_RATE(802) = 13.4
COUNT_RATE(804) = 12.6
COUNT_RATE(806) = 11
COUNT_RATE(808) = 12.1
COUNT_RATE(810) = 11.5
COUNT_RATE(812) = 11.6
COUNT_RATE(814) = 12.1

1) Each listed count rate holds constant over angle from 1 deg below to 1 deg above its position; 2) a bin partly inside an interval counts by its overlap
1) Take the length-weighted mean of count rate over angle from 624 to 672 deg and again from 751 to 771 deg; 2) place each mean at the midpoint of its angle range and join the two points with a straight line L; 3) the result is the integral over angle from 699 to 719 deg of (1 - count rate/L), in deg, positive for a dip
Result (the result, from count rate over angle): 9.29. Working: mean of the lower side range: 12.3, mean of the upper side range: 11.1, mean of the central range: 6.25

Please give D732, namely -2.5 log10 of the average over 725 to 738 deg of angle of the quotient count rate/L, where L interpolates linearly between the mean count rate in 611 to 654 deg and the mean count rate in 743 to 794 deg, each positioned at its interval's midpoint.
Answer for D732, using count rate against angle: 0.25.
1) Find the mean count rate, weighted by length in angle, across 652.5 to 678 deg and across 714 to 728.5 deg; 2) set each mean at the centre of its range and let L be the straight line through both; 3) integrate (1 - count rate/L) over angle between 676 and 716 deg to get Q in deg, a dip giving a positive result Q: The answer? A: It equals -1.72 deg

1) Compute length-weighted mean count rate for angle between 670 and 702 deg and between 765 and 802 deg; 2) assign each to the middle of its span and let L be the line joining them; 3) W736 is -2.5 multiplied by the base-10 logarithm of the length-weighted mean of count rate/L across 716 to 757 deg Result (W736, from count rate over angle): 0.23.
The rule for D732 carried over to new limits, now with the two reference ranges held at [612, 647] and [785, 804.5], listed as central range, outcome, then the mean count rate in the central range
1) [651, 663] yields 0.06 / 12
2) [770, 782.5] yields 0.14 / 11.4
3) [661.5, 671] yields 0.06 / 12.1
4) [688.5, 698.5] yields 0.19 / 10.8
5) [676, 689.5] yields 0.09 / 11.7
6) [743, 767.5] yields 0.16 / 11.1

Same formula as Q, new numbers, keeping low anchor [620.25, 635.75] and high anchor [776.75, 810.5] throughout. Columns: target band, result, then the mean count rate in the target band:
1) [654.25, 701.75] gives 4.8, 11.4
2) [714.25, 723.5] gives 5.4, 5.27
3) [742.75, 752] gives 0.9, 11.3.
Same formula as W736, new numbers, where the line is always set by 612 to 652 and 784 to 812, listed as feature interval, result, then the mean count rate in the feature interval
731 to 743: 0.173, 10.7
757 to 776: 0.150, 10.9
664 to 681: 0.059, 12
